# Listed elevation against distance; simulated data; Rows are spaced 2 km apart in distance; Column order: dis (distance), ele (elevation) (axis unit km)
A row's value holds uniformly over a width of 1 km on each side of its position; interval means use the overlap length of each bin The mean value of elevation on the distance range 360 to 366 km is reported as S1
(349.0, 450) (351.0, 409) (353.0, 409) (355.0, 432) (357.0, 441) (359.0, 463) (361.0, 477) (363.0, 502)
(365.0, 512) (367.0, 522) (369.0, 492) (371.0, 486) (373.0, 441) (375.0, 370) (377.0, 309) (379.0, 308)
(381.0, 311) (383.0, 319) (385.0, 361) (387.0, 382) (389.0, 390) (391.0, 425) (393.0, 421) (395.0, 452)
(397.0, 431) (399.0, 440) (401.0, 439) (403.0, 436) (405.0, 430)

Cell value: 497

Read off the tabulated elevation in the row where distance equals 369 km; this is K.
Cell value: 492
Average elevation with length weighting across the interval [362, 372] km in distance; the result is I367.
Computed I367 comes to 503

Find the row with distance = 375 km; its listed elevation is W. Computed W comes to 370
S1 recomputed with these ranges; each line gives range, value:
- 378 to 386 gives 325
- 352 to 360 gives 436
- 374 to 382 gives 324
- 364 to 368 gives 517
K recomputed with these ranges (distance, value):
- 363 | 502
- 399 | 440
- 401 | 439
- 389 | 390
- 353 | 409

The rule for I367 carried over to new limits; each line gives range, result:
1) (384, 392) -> 390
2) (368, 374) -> 473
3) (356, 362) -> 460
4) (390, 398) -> 432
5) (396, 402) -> 437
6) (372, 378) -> 373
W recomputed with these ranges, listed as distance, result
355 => 432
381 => 311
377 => 309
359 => 463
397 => 431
